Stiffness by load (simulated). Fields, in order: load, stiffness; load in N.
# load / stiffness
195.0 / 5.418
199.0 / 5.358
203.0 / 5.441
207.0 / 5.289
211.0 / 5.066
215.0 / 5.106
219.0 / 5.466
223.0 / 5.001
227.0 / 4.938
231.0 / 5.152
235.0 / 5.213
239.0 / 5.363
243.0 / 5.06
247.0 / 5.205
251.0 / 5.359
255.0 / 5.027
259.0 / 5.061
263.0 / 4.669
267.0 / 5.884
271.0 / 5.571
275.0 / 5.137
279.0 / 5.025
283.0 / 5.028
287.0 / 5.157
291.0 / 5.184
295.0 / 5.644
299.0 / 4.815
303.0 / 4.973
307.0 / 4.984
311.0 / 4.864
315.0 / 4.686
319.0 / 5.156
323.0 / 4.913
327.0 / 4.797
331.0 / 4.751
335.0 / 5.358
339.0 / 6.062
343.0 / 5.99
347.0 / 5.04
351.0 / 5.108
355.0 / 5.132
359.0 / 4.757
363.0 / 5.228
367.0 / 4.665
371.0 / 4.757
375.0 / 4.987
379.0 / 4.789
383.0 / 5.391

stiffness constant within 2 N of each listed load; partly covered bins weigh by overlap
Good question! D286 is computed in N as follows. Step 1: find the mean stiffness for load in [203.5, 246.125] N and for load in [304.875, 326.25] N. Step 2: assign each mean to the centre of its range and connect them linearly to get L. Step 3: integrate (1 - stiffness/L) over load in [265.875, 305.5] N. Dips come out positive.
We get -1.77 N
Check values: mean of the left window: 5.18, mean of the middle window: 5.22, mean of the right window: 4.91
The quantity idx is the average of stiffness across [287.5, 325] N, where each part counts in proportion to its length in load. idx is 5.03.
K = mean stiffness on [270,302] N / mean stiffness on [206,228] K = 1.01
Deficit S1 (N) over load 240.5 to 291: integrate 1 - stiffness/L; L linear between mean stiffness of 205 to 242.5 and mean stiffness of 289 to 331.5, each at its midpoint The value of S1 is -1.0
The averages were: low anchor 5.17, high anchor 4.99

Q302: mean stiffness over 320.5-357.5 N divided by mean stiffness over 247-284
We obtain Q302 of 1.01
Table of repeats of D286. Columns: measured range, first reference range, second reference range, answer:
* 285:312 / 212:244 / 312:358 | 0.4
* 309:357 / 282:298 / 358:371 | -1.2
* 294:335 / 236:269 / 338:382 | 1.6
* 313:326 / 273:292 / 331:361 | 0.8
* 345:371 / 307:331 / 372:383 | -0.2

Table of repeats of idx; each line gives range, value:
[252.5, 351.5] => 5.16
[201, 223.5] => 5.24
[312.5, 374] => 5.09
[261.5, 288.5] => 5.22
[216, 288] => 5.18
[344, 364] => 5.09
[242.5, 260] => 5.15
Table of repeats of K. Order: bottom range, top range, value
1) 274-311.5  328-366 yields 1.03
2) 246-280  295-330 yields 0.95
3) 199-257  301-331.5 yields 0.94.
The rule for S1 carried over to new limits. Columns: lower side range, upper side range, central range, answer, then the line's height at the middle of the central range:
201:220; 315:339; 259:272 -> -0.4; 5.17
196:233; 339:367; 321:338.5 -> 0.6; 5.23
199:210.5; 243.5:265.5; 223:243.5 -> 0.2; 5.19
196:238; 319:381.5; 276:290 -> 0.2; 5.15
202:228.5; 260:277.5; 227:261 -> 0.5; 5.24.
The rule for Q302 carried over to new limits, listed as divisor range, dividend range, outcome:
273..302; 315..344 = 1.02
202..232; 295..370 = 0.98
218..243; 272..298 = 1.01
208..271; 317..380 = 0.98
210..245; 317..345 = 1.03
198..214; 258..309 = 0.98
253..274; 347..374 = 0.95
